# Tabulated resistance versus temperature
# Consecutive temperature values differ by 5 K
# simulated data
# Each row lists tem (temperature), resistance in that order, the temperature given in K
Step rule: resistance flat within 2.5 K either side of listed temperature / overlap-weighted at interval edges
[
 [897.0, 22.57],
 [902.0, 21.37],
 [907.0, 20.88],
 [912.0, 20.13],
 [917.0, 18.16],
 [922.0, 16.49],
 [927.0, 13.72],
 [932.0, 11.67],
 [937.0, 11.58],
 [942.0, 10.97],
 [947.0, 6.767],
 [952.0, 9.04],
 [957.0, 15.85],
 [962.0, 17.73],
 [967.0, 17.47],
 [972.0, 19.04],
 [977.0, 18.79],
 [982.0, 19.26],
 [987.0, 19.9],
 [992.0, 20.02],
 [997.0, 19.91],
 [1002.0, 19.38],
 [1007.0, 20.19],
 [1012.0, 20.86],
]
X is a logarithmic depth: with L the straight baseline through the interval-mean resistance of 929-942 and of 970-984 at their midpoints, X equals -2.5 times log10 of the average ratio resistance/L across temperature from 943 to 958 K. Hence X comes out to 0.39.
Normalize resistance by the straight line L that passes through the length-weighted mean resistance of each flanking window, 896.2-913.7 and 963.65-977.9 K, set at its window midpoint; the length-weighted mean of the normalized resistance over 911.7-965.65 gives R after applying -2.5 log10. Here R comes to 0.40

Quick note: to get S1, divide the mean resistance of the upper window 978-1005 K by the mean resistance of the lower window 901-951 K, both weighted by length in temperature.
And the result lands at 1.3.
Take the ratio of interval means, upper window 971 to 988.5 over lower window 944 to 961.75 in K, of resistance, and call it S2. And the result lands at 1.68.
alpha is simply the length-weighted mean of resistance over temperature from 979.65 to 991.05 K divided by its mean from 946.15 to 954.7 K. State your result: 2.36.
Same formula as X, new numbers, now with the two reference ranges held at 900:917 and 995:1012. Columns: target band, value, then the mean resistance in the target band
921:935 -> 0.43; 13.6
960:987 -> 0.08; 18.6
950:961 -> 0.45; 13.3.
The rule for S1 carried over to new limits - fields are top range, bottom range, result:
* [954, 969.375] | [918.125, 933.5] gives 1.16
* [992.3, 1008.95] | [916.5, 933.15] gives 1.33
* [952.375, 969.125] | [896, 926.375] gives 0.82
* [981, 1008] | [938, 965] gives 1.63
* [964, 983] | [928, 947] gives 1.69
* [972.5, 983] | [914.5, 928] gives 1.16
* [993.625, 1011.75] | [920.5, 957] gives 1.72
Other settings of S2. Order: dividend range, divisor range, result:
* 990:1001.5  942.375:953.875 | 2.36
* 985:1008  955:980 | 1.11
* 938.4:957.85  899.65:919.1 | 0.51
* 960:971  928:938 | 1.49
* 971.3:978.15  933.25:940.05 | 1.64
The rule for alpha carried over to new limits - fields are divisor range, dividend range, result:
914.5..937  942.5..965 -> 0.84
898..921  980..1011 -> 0.99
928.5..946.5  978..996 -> 1.78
